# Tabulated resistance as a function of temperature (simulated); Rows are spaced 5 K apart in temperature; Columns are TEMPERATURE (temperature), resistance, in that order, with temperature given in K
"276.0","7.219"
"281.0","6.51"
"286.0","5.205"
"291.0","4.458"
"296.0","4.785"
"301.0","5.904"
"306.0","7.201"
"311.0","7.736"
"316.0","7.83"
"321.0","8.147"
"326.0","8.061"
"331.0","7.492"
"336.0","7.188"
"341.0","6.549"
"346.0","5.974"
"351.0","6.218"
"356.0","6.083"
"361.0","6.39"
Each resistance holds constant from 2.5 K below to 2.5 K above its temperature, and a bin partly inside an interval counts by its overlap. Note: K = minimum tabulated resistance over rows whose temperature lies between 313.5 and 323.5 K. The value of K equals 7.83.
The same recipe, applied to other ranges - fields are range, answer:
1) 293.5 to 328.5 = 4.785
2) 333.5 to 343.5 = 6.549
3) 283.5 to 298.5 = 4.458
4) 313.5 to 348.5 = 5.974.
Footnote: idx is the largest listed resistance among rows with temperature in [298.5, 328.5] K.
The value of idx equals 8.147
